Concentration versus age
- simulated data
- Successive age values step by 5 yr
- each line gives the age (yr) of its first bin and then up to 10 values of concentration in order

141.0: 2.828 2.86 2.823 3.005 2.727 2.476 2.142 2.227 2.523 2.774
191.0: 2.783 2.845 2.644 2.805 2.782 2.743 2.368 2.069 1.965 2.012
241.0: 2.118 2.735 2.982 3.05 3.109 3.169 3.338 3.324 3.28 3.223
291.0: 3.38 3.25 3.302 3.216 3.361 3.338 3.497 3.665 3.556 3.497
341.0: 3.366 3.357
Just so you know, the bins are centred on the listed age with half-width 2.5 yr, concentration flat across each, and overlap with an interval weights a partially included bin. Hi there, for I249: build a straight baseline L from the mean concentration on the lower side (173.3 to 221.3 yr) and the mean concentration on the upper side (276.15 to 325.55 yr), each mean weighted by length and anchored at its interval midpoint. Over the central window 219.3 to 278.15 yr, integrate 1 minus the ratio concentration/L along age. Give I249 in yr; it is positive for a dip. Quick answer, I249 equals 6.3 yr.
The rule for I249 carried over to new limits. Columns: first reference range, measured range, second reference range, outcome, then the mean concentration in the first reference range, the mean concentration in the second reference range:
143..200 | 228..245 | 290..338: 5.1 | 2.65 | 3.41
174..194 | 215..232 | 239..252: 2.1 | 2.59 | 2.59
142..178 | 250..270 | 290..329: 0.2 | 2.62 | 3.38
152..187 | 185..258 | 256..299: 7.8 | 2.56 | 3.25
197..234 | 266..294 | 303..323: -2.2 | 2.49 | 3.35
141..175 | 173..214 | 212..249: -2.9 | 2.66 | 2.32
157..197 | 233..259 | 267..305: 3.9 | 2.57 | 3.29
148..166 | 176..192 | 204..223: 0.8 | 2.8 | 2.68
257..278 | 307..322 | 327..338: 0.4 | 3.22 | 3.55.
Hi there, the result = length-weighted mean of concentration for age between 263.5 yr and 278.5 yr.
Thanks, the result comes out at 3.28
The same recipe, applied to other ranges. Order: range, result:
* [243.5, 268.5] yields 3.01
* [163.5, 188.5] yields 2.43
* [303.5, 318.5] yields 3.31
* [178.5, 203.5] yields 2.71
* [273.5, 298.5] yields 3.29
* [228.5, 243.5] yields 2.03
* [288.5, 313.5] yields 3.3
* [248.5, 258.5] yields 3.02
